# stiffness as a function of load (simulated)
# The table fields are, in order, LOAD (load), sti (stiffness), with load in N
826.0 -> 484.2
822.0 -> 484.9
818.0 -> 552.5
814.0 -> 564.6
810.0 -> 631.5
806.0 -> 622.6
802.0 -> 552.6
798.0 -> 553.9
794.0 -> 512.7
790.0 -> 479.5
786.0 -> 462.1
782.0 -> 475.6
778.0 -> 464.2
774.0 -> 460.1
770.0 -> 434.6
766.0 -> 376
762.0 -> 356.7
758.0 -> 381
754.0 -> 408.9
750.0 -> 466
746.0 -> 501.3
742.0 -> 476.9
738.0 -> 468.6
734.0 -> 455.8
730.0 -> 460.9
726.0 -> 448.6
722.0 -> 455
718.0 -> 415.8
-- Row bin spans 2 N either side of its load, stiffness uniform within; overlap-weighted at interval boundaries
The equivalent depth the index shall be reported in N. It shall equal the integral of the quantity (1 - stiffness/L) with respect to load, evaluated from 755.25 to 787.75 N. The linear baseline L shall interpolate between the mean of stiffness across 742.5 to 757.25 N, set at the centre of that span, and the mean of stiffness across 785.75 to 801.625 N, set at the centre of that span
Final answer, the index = 3.87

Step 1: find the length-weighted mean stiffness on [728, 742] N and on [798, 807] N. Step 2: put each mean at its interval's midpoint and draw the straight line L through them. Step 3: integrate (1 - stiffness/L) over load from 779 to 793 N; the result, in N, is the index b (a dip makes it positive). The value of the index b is 1.9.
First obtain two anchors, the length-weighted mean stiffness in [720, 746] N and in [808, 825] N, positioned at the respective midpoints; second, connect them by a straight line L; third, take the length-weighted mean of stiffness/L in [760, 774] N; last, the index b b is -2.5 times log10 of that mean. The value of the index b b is 0.25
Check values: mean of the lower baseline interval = 464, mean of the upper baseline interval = 554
